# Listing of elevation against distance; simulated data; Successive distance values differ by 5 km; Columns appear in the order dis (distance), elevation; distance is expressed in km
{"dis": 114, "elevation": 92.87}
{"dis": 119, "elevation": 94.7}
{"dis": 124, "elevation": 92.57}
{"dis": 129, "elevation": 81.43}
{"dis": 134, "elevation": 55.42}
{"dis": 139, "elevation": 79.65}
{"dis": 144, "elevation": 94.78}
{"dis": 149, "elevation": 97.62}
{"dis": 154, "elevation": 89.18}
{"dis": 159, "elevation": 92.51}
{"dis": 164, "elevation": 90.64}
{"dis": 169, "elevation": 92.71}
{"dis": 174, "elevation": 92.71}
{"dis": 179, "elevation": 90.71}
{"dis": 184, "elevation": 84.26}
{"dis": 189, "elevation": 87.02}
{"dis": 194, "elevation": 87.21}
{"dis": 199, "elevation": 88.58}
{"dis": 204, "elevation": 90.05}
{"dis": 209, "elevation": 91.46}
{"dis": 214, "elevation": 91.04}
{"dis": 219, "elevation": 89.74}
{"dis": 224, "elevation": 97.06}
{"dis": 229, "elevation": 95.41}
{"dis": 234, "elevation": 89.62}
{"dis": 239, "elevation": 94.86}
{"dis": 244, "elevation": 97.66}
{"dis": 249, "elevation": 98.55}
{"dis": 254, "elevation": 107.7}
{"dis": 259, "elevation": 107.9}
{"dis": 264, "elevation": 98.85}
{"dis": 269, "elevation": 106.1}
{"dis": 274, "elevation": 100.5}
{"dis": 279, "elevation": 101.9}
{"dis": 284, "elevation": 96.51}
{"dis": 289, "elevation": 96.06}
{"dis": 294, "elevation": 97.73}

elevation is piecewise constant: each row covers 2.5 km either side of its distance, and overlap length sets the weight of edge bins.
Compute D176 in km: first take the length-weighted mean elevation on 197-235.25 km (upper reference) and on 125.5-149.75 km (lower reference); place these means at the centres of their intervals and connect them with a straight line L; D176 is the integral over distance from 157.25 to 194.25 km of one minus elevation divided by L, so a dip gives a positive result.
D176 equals -1.6 km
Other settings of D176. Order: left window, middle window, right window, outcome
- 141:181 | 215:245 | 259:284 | 1.42 km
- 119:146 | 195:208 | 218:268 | 0.39 km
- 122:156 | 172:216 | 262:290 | 0.70 km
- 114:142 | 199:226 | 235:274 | 0.95 km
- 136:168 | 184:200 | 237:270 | 1.31 km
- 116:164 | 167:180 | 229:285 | -0.24 km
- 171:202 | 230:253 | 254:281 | 0.63 km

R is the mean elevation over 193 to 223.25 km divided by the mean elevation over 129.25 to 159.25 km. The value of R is 1.1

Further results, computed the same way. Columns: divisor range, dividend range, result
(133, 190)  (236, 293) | 1.14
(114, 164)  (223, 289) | 1.14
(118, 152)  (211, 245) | 1.10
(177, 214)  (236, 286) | 1.14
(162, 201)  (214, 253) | 1.06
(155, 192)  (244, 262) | 1.15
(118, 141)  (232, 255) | 1.22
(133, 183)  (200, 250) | 1.05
